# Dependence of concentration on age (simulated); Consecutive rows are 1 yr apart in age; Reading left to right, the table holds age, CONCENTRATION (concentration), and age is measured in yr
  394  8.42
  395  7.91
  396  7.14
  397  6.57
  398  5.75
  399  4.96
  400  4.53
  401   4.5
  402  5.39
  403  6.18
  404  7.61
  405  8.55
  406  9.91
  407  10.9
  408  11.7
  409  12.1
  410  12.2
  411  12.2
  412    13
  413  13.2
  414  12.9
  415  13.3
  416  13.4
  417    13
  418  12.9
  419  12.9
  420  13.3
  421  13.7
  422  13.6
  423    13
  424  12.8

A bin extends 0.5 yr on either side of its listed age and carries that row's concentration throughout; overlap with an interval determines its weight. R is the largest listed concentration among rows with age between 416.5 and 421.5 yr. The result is 13.7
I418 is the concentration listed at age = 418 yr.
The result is 12.9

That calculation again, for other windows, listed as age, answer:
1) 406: 9.91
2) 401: 4.5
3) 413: 13.2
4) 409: 12.1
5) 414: 12.9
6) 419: 12.9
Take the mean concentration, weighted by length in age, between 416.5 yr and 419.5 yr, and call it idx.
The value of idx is 12.9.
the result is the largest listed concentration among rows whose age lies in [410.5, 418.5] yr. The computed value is 13.4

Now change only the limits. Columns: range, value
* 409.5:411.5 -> 12.2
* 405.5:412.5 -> 13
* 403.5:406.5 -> 9.91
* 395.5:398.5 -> 7.14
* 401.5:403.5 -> 6.18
